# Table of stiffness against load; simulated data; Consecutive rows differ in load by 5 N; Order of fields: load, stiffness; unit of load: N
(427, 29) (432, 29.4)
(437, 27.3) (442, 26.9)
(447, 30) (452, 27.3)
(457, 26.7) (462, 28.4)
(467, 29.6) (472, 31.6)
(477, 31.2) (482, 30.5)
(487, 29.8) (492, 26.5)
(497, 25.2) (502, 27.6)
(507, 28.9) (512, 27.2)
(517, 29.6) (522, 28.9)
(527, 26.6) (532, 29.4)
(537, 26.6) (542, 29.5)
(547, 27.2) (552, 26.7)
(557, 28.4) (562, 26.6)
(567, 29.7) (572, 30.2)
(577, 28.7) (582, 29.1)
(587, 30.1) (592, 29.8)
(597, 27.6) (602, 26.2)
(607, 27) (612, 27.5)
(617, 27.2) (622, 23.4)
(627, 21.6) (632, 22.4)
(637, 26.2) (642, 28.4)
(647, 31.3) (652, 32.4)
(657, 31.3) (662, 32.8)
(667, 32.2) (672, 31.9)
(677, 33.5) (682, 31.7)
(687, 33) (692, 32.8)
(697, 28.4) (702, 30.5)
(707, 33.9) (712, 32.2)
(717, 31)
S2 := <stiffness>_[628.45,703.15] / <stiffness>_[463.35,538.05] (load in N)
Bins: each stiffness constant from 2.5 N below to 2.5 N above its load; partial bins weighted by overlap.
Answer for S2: 1.1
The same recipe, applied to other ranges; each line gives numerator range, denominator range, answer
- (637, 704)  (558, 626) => 1.13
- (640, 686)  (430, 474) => 1.11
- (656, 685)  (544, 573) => 1.15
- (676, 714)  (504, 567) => 1.14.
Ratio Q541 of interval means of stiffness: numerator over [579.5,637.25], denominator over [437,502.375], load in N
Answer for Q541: 0.9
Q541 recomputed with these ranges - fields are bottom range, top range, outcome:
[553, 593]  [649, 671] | 1.11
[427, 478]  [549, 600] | 1.00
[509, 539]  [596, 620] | 0.96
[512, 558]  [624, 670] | 1.02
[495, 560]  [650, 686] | 1.16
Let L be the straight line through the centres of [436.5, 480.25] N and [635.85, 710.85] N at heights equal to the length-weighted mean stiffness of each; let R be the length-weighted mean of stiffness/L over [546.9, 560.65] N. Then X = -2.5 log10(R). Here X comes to 0.10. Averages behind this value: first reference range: 28.9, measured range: 27.4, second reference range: 31.5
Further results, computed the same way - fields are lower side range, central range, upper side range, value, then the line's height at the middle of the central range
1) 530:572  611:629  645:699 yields 0.217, 30.3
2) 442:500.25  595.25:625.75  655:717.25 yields 0.174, 30.8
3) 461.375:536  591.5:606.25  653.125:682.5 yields 0.123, 30.8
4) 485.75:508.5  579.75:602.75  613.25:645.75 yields -0.115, 25.9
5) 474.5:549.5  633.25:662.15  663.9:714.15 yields 0.047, 31.2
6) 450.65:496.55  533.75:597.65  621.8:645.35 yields -0.079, 26.5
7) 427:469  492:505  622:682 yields 0.078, 28.5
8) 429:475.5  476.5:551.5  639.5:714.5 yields 0.049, 29.5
